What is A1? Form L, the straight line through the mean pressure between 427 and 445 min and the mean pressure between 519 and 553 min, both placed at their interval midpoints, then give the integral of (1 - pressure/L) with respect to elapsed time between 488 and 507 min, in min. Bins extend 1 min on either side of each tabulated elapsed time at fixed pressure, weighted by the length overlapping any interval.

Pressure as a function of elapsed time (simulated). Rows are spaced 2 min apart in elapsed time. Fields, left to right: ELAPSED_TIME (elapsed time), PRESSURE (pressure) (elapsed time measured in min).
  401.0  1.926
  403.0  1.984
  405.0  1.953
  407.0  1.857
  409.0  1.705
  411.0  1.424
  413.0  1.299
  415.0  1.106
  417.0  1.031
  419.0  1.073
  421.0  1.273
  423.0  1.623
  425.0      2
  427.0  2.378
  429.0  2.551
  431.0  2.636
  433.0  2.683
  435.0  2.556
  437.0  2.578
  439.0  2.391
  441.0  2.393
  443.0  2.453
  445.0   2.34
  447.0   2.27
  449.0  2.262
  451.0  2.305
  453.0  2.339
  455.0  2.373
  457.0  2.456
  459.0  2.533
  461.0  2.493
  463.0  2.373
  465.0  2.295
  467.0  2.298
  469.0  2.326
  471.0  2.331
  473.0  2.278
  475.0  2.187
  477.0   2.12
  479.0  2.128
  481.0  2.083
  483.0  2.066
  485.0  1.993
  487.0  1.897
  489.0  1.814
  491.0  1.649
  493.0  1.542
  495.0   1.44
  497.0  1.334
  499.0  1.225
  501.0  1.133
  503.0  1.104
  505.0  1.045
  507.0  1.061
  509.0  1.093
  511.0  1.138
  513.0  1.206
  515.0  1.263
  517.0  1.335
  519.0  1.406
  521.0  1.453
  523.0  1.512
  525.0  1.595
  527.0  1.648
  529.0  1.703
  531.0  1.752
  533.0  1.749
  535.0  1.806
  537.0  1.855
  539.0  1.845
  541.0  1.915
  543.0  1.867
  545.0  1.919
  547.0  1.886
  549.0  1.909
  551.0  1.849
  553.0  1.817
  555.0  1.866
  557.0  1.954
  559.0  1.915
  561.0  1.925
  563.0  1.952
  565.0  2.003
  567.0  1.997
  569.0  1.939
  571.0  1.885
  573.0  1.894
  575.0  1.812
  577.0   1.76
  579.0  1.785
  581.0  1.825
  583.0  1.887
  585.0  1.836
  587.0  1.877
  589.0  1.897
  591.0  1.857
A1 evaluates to 6.5 min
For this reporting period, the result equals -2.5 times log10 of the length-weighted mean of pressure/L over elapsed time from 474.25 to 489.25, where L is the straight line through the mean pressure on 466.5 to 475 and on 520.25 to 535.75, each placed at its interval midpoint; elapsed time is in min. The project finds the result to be 0.07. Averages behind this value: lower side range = 2.29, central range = 2.04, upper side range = 1.65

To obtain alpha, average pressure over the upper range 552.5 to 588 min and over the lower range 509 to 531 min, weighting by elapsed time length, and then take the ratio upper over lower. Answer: 1.3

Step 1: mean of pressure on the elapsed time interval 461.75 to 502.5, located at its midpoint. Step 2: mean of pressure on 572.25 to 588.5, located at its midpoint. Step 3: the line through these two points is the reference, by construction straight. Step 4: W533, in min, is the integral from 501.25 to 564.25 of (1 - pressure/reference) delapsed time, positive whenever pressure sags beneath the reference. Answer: 8.52 min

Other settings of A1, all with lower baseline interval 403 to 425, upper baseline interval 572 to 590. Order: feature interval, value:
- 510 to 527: 3.3 min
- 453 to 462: -5.0 min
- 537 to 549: -0.9 min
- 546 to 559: -0.7 min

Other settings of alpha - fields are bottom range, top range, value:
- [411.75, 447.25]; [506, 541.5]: 0.75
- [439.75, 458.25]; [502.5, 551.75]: 0.66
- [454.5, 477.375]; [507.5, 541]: 0.65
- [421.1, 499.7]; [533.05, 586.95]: 0.86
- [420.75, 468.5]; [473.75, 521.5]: 0.65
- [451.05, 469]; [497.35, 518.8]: 0.49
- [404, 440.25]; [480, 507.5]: 0.81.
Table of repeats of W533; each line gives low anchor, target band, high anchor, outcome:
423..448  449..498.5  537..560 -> 2.89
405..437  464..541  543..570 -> 8.37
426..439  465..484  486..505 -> -4.19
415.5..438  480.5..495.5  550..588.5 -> 1.11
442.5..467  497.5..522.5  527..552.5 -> 9.93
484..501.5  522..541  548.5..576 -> 0.34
